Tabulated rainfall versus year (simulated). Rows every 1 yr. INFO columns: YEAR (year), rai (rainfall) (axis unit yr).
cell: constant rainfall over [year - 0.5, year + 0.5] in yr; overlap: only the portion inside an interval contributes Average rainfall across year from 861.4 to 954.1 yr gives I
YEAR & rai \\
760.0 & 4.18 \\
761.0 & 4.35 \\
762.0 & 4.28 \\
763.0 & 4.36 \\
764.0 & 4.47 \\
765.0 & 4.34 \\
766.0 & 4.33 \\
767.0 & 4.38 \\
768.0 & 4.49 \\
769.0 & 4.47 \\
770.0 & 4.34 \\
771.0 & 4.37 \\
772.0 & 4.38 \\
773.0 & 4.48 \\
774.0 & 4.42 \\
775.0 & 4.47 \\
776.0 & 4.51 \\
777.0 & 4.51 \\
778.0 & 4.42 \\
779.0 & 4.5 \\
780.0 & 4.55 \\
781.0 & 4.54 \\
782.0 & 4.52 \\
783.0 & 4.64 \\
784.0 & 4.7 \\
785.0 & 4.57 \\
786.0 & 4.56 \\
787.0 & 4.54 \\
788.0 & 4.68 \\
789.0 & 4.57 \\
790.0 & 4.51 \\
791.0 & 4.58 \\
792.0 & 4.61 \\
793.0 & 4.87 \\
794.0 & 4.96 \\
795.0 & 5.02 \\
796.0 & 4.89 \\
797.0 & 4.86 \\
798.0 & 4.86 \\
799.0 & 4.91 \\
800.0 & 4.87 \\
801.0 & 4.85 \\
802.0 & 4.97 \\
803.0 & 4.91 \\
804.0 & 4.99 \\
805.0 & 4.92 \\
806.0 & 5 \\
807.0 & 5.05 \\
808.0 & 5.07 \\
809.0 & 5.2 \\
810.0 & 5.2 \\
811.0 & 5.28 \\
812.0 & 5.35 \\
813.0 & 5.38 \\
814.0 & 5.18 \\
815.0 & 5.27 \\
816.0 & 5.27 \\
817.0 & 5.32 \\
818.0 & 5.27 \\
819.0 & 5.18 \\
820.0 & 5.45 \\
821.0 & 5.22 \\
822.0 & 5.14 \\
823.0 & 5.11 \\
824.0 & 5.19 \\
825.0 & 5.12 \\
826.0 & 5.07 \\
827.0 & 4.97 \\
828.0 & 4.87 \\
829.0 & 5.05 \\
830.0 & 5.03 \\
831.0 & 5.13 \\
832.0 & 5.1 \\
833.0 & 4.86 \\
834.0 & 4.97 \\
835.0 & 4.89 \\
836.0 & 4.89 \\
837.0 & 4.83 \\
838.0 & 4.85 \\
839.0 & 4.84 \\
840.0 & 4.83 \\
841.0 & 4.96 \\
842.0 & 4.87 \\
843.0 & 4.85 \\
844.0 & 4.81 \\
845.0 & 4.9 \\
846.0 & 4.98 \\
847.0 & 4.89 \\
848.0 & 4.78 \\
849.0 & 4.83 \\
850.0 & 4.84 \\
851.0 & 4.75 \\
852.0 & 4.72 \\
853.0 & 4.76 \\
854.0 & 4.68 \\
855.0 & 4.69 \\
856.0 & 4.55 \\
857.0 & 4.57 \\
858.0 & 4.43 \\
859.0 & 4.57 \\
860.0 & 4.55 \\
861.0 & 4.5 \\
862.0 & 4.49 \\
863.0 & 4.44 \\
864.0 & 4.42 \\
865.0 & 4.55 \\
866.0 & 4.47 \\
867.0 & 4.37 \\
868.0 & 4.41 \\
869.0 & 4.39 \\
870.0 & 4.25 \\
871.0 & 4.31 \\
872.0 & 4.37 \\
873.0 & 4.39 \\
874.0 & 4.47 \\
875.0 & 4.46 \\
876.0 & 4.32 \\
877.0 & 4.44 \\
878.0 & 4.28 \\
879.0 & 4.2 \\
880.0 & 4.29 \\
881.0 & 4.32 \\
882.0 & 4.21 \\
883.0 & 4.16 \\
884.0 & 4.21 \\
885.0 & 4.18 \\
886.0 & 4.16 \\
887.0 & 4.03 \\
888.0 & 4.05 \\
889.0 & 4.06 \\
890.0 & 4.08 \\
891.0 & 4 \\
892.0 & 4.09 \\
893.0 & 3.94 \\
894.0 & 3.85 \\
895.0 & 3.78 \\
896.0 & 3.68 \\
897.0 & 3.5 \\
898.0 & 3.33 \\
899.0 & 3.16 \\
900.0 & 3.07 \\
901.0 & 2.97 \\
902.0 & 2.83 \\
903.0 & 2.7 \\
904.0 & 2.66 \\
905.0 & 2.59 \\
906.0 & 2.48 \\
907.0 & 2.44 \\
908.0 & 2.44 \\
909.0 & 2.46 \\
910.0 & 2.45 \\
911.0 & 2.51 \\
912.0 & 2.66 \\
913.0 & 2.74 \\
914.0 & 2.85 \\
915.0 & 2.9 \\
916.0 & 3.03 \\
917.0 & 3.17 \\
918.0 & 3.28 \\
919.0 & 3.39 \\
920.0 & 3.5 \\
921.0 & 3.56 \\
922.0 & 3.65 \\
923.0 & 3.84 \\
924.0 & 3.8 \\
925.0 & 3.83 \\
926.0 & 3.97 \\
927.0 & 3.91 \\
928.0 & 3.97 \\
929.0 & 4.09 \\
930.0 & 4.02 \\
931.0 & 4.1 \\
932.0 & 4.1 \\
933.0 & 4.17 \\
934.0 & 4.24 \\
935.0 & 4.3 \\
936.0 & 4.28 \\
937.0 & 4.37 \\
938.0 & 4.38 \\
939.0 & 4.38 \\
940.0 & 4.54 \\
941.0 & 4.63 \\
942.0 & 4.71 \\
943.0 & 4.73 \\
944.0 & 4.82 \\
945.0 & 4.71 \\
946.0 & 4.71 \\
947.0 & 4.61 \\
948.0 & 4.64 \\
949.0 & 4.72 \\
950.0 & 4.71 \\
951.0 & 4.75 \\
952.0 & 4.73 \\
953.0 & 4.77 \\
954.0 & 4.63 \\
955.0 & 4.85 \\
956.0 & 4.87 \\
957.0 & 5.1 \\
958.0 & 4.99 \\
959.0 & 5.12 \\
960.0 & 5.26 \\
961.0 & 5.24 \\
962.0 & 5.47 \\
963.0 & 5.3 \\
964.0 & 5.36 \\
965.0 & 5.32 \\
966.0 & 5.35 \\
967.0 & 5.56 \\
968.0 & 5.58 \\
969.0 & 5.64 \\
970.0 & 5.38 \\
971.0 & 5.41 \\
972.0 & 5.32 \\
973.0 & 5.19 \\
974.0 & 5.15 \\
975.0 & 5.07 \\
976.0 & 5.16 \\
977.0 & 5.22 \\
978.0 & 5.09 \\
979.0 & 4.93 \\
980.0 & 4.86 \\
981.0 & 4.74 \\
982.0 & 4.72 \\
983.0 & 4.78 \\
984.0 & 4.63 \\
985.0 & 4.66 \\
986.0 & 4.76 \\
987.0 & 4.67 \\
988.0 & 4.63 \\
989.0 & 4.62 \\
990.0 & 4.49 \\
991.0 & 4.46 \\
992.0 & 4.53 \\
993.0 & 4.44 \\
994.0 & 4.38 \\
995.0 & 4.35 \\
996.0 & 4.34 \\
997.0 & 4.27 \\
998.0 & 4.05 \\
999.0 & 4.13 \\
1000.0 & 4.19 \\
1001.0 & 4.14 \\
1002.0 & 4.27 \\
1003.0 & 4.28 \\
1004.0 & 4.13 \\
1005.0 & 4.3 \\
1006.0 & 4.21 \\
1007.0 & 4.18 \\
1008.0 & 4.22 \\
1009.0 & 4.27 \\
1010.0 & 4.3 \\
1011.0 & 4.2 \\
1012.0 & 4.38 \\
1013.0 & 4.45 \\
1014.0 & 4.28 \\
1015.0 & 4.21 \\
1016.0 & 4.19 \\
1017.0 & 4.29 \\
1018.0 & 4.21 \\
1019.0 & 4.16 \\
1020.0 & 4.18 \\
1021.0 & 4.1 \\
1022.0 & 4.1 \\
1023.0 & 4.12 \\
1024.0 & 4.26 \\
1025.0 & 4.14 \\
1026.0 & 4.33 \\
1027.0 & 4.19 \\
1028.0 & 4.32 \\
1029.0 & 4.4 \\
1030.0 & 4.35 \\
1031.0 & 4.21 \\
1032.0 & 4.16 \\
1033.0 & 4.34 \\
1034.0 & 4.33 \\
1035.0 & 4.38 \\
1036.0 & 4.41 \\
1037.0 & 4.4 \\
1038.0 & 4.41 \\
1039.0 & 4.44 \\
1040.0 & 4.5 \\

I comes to 3.92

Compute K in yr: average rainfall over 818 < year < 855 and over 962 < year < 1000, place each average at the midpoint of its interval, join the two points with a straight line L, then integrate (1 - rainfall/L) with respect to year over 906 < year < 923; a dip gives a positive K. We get 6.8 yr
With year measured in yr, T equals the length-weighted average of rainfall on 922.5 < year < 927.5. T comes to 3.87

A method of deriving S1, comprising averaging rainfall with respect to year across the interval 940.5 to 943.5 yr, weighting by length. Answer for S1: 4.69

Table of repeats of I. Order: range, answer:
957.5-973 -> 5.35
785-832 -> 5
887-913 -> 3.2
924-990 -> 4.77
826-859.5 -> 4.84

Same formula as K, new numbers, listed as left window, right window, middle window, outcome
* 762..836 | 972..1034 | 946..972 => -3.3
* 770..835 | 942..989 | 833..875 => 2.2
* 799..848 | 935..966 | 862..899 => 5.8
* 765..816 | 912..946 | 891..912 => 5.3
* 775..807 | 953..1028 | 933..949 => 0.5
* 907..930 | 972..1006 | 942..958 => -3.7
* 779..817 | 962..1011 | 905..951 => 9.5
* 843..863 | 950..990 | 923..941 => 2.8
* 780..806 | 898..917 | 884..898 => -4.2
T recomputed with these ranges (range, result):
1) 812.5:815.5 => 5.28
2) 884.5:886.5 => 4.17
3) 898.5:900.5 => 3.12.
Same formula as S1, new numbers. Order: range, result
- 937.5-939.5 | 4.38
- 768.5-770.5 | 4.4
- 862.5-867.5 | 4.45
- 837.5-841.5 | 4.87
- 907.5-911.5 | 2.46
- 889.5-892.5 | 4.06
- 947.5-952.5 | 4.71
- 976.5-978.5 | 5.15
